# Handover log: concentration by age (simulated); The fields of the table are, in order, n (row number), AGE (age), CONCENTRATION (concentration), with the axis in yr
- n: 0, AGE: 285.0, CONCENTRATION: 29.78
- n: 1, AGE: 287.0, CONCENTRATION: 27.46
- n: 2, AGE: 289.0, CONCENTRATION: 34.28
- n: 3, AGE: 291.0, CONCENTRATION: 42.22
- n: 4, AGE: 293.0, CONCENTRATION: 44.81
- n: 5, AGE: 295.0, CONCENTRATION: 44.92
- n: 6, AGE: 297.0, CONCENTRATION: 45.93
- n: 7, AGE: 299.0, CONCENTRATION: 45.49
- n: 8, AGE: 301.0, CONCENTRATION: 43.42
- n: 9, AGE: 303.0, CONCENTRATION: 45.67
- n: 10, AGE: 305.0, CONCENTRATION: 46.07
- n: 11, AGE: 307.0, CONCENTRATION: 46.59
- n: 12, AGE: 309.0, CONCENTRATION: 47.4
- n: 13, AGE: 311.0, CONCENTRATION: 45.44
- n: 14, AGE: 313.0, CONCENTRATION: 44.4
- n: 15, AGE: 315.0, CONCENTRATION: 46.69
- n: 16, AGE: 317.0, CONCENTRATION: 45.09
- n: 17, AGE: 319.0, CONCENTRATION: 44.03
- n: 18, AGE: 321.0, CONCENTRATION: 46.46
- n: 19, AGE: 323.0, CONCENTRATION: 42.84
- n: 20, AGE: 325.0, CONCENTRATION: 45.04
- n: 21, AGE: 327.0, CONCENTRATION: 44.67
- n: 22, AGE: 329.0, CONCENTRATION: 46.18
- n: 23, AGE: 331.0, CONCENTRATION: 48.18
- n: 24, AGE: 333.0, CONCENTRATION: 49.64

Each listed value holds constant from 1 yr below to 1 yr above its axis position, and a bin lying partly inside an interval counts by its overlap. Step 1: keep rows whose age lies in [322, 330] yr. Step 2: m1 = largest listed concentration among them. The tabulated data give 46.18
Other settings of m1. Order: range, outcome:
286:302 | 45.93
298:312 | 47.4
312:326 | 46.69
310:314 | 45.44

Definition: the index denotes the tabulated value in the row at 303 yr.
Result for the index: 45.67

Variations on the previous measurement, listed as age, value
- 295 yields 44.92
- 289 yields 34.28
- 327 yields 44.67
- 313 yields 44.4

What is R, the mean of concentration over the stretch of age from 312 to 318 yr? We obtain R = 45.4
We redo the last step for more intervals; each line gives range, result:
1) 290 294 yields 43.5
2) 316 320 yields 44.6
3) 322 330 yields 44.7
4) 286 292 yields 34.7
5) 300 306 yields 45.1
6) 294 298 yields 45.4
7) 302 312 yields 46.2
